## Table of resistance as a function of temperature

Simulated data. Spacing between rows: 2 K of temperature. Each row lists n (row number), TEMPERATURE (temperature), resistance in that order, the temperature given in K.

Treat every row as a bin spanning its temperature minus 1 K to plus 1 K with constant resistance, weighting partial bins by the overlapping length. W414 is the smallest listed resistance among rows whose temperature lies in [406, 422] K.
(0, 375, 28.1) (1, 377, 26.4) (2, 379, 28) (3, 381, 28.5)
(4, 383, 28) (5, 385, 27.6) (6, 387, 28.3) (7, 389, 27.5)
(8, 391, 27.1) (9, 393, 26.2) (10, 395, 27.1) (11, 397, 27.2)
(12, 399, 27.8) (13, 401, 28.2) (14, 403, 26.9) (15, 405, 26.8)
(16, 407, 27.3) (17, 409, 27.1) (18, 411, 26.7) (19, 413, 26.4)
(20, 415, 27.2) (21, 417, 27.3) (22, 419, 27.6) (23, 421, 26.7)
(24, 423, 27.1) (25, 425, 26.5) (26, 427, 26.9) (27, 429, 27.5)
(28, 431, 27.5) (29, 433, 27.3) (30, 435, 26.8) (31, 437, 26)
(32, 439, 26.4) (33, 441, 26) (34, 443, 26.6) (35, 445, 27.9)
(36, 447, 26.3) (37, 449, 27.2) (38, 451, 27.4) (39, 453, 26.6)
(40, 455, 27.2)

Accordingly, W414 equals 26.4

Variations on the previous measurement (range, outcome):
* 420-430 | 26.5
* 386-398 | 26.2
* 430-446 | 26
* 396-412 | 26.7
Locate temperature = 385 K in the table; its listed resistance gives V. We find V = 27.6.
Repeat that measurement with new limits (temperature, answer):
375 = 28.1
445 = 27.9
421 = 26.7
